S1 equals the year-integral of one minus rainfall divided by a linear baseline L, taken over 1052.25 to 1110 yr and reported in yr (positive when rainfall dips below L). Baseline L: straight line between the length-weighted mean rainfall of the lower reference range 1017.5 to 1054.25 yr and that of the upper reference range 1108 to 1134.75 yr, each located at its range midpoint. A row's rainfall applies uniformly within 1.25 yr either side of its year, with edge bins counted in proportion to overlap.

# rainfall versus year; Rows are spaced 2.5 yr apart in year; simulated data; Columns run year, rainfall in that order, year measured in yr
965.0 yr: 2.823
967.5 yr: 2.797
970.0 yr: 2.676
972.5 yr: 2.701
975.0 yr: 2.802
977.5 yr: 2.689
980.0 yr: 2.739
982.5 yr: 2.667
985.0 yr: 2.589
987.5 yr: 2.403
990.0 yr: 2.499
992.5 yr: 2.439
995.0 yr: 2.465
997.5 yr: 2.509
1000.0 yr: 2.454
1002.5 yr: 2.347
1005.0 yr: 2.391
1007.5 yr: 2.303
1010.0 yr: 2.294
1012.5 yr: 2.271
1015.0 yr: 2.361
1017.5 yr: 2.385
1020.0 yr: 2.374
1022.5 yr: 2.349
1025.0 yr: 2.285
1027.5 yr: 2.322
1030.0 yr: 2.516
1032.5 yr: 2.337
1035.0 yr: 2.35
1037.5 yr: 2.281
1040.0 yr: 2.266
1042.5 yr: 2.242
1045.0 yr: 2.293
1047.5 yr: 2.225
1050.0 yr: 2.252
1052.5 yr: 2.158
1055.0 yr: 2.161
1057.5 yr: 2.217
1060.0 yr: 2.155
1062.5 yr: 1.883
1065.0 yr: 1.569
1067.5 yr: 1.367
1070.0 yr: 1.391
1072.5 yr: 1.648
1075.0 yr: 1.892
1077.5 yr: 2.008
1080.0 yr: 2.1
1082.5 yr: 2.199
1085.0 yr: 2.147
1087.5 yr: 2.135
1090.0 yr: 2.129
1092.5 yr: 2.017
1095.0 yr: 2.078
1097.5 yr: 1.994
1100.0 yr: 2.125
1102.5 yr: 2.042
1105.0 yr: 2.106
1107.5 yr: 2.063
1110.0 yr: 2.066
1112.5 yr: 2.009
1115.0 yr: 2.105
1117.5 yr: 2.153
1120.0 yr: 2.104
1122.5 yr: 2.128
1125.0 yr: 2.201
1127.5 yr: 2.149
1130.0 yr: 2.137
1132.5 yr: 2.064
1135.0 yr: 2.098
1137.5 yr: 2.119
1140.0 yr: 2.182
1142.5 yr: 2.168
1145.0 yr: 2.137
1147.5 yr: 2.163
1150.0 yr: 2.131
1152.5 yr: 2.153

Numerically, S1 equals 5.7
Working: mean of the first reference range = 2.3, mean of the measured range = 1.98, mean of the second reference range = 2.11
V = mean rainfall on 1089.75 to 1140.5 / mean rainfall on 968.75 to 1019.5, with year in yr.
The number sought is 0.84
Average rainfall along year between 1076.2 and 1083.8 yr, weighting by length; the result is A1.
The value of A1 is 2.1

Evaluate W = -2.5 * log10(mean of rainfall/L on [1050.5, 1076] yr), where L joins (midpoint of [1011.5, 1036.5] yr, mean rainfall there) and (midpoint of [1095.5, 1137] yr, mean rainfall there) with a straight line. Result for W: 0.21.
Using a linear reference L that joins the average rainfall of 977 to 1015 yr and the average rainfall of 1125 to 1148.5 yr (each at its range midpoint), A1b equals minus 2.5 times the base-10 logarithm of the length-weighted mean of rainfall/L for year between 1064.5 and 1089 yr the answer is 0.22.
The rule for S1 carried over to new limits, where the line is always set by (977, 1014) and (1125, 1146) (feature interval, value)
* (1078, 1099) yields 1.40 yr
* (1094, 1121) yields 1.53 yr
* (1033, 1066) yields 2.44 yr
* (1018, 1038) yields 0.28 yr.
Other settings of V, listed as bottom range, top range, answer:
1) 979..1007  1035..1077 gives 0.81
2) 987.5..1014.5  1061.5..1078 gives 0.69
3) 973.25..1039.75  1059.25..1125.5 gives 0.82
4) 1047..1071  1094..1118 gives 1.07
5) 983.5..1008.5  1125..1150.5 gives 0.88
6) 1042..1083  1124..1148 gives 1.08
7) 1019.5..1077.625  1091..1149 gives 1.00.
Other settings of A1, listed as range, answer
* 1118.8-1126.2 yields 2.14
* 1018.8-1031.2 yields 2.37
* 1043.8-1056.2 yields 2.22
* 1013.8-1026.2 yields 2.35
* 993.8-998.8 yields 2.49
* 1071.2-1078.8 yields 1.85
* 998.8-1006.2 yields 2.4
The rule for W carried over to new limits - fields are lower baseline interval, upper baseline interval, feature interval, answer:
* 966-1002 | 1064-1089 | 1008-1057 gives -0.05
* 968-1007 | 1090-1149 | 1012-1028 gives 0.05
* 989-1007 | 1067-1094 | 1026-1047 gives -0.06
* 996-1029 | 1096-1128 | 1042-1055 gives 0.02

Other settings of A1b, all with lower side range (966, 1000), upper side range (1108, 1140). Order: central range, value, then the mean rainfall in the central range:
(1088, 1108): 0.07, 2.07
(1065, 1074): 0.47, 1.49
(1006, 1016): 0.09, 2.31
